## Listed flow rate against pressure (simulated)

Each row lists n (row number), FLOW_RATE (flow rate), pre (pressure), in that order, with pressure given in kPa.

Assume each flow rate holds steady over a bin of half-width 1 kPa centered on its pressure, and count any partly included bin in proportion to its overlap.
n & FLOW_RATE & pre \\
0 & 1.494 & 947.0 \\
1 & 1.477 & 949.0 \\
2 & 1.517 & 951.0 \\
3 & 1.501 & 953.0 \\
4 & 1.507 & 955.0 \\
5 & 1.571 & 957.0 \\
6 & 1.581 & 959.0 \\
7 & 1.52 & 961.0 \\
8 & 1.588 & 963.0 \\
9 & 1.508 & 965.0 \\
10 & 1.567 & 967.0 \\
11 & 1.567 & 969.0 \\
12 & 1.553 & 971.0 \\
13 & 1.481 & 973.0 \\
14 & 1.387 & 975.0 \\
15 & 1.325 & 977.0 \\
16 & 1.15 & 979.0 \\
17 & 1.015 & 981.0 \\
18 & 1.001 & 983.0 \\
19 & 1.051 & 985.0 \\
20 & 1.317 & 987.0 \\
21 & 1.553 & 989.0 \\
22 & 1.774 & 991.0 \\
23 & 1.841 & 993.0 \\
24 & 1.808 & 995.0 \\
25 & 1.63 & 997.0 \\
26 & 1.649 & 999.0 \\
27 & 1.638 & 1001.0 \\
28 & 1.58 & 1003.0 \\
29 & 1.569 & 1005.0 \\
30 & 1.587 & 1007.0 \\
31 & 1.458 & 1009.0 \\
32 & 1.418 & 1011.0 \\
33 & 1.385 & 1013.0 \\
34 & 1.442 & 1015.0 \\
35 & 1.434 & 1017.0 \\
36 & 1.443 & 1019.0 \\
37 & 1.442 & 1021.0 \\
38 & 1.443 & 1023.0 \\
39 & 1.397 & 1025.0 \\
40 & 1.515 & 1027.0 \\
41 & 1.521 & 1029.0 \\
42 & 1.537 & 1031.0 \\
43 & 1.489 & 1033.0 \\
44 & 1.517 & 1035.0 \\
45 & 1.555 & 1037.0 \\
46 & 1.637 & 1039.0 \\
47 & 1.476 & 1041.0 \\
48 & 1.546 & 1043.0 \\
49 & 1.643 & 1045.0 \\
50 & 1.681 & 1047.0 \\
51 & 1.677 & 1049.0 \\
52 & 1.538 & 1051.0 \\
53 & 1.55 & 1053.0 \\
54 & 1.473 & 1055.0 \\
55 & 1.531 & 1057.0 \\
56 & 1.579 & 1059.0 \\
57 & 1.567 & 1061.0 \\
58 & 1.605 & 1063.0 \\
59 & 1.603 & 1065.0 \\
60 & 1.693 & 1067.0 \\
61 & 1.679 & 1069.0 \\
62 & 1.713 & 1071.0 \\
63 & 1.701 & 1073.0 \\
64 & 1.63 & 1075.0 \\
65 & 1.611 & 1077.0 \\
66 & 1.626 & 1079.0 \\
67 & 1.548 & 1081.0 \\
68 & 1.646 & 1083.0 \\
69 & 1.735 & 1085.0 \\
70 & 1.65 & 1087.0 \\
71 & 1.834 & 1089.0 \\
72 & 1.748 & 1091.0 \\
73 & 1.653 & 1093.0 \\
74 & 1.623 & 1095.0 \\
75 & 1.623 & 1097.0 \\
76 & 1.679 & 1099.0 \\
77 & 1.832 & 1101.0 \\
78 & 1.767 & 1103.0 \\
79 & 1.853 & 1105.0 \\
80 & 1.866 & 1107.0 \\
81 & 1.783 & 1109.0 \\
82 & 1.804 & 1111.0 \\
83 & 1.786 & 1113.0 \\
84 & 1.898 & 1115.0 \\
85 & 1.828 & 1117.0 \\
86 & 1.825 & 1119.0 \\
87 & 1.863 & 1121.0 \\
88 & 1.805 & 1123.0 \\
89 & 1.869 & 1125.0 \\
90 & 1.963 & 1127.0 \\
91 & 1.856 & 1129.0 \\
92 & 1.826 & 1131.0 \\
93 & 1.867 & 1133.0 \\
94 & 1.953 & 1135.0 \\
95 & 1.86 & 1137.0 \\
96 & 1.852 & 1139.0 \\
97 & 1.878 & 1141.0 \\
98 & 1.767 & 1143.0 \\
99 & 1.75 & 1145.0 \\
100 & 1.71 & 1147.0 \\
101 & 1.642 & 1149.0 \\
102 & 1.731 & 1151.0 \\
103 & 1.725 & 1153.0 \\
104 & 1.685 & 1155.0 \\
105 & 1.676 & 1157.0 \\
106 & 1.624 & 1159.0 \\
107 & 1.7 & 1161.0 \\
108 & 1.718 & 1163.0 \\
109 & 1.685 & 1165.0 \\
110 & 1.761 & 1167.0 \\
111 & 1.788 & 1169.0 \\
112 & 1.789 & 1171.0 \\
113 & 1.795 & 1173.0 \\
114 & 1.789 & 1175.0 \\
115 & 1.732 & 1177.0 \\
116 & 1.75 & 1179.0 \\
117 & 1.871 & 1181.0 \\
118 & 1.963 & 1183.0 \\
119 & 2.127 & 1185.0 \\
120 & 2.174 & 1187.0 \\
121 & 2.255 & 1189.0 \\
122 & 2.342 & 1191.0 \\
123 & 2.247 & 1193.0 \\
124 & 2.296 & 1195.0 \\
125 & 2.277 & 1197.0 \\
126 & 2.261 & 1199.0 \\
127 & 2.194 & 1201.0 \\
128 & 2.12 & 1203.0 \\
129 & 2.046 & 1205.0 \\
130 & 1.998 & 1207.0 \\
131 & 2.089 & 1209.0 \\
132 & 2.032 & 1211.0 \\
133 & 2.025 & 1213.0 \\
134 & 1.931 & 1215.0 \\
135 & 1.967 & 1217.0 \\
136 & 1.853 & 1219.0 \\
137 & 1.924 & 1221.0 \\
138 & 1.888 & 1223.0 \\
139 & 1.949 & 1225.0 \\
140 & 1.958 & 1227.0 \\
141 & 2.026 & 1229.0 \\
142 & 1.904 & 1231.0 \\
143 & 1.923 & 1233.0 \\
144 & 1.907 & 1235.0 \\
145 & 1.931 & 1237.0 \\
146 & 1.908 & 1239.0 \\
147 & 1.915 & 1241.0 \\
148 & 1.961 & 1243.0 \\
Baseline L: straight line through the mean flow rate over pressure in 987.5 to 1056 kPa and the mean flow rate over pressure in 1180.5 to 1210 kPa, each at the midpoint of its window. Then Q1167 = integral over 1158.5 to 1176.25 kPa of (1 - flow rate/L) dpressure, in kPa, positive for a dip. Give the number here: 2.7 kPa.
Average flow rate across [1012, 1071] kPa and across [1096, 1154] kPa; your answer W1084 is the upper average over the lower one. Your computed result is 1.2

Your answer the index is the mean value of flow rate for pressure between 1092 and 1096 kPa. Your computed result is 1.64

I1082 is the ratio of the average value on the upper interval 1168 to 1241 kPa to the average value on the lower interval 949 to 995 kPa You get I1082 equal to 1.4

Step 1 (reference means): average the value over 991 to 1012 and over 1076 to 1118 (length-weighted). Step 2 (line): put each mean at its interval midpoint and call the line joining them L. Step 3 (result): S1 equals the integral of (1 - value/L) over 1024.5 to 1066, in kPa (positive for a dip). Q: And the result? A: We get 2.94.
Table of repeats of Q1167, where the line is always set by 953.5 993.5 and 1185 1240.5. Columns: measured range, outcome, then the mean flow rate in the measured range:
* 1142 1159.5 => 1.76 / 1.7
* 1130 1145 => 0.07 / 1.85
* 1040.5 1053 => 0.25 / 1.59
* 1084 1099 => 0.41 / 1.69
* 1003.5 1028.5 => 1.33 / 1.46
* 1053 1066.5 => 0.78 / 1.56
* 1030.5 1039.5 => 0.30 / 1.54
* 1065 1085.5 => 0.55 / 1.65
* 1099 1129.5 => -0.58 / 1.83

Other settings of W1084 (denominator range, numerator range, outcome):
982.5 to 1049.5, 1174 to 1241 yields 1.33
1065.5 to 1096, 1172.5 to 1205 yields 1.24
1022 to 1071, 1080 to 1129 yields 1.13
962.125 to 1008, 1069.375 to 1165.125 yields 1.18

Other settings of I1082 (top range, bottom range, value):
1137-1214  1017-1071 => 1.23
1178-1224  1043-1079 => 1.28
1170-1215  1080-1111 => 1.19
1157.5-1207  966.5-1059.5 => 1.32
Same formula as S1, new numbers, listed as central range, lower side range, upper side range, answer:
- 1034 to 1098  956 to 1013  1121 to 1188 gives 0.8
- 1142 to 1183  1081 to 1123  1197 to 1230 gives 3.5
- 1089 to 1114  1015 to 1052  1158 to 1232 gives -0.6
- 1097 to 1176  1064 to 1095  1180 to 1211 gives 4.5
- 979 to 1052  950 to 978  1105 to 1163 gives 4.5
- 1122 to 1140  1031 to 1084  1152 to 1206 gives -0.7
